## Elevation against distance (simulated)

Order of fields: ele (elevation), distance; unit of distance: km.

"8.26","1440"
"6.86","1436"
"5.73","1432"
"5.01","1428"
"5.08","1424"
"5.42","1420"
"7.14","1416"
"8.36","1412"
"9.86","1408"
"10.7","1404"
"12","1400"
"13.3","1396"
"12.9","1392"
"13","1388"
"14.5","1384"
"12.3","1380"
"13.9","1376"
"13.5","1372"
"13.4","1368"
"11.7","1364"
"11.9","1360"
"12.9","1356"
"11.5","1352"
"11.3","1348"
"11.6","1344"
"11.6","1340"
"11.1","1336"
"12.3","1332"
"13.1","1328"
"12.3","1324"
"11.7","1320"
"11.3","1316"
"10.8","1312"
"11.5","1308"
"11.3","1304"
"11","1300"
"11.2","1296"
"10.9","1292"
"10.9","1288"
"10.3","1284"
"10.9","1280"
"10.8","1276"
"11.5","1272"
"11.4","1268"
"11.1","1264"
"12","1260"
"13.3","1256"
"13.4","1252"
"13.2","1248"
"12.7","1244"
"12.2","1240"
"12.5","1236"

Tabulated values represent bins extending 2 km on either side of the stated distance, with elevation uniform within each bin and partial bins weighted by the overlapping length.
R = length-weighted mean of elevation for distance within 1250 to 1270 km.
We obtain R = 12.2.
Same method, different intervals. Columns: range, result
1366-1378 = 13.6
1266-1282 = 11.2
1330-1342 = 11.7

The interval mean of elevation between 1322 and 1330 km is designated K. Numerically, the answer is 12.7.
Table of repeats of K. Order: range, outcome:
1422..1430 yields 5.04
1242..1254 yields 13.1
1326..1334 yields 12.7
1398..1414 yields 10.2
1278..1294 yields 10.8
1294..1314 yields 11.2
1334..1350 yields 11.4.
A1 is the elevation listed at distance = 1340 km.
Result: 11.6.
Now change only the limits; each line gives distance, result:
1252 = 13.4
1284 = 10.3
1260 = 12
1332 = 12.3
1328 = 13.1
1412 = 8.36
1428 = 5.01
